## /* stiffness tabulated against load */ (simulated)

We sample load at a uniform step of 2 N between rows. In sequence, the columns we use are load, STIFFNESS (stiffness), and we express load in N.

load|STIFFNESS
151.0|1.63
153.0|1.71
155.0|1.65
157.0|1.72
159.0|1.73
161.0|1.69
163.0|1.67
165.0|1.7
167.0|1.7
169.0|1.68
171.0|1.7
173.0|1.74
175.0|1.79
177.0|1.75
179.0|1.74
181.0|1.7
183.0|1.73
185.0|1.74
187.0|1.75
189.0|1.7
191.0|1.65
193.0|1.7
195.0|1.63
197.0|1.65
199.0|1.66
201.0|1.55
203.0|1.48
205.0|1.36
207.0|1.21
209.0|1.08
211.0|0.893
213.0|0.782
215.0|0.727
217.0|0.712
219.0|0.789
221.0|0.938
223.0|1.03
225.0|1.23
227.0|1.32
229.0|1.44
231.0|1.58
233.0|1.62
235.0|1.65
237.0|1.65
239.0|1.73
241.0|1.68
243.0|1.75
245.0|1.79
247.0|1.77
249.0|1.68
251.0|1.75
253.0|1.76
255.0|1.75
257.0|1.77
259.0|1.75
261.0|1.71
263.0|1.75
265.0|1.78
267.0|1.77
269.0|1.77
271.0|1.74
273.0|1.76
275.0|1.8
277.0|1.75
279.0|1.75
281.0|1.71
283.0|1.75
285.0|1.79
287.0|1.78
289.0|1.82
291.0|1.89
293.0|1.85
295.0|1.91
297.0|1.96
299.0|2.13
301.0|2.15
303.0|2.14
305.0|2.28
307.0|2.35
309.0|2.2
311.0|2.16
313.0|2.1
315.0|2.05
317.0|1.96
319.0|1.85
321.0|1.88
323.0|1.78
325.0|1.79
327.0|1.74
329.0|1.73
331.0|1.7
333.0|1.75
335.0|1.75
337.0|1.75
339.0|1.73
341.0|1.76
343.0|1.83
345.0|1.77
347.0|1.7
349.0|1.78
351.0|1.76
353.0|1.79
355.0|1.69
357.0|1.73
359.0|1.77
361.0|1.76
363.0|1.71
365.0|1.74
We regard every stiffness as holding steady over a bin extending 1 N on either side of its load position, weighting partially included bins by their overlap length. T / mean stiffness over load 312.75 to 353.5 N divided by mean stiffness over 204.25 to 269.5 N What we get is 1.2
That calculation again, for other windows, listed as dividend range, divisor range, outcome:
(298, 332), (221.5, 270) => 1.22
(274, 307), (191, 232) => 1.54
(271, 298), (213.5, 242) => 1.41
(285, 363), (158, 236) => 1.28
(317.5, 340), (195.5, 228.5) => 1.52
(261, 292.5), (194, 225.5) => 1.52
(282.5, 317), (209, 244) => 1.60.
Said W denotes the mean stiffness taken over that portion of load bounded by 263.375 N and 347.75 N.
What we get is 1.87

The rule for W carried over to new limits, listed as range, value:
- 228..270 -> 1.71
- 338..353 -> 1.76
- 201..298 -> 1.56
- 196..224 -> 1.13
